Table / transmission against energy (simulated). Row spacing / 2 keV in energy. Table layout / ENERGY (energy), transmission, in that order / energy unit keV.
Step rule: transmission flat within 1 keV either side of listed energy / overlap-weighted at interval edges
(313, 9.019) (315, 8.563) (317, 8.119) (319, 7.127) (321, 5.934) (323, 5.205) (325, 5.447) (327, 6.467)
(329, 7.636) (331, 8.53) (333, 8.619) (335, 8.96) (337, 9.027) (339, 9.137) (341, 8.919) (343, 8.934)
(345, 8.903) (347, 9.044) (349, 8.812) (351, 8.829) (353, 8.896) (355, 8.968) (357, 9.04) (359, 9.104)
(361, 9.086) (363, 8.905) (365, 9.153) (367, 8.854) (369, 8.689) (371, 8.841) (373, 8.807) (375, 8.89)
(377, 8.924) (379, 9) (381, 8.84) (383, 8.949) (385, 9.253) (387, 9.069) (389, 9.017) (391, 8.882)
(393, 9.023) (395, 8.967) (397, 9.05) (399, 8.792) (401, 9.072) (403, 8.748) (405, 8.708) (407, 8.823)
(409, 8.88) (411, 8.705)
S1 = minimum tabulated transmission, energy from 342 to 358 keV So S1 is 8.812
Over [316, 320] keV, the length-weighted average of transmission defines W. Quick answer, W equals 7.62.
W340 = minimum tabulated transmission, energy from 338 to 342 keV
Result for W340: 8.919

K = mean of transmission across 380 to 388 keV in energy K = 9.03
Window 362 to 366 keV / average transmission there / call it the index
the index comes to 9.03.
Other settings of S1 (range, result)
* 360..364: 8.905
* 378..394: 8.84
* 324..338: 5.447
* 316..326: 5.205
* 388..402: 8.792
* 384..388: 9.069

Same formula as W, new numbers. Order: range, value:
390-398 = 8.98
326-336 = 8.04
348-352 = 8.82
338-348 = 8.99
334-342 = 9.01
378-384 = 8.93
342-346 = 8.92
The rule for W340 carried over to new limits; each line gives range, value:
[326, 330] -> 6.467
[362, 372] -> 8.689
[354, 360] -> 8.968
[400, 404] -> 8.748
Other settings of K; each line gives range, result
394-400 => 8.94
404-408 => 8.77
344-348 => 8.97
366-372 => 8.79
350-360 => 8.97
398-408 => 8.83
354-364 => 9.02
